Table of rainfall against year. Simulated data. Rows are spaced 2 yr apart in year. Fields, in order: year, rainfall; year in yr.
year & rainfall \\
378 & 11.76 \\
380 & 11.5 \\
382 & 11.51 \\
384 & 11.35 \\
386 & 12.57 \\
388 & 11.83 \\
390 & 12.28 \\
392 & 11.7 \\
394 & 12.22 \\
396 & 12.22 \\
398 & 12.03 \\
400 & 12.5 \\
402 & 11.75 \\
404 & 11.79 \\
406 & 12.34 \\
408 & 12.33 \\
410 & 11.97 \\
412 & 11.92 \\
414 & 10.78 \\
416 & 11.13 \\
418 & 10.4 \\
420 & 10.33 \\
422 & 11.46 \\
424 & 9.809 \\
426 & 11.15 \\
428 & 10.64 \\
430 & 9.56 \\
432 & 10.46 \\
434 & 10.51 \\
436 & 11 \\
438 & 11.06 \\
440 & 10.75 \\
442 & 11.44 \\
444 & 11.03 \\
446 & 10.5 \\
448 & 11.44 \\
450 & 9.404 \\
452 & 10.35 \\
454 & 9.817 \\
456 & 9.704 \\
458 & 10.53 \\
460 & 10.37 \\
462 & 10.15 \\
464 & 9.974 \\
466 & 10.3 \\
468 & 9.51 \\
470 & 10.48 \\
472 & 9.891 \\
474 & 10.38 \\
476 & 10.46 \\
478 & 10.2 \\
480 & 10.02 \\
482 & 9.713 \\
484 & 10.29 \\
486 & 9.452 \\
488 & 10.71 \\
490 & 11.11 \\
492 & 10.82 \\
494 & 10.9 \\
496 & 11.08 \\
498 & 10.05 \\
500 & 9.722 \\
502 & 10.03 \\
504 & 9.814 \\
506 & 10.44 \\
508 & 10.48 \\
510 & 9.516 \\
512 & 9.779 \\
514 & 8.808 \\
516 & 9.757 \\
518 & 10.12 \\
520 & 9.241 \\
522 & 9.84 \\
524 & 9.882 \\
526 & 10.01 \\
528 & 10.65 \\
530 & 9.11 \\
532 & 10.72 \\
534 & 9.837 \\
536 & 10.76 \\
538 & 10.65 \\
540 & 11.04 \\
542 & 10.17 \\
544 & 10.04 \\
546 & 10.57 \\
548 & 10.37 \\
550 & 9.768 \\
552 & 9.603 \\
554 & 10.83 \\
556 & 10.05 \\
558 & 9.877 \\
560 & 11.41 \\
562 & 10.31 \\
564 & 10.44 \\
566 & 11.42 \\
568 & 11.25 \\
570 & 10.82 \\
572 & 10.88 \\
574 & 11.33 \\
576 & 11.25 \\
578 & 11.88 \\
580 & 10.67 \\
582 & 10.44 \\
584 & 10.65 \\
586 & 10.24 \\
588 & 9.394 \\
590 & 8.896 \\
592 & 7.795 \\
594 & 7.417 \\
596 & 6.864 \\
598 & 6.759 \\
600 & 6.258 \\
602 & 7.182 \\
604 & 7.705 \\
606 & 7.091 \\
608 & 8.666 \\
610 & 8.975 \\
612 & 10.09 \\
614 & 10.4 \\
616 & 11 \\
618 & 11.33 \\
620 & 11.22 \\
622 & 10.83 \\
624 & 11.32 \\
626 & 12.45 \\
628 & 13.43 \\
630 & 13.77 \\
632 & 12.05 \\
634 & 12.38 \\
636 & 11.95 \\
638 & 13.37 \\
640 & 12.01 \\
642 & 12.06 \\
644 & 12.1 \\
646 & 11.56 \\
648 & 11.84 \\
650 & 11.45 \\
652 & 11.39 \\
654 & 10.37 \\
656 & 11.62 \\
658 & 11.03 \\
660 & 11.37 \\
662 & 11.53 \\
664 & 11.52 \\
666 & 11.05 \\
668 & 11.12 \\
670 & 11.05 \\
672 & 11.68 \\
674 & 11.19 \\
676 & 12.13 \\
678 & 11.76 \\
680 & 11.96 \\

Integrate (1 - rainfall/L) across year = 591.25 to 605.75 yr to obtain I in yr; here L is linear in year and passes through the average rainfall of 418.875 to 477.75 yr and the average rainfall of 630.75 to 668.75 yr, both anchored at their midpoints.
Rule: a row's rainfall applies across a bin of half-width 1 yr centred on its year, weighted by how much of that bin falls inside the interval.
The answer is 5.4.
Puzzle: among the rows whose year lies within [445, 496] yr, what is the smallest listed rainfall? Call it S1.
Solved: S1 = 9.404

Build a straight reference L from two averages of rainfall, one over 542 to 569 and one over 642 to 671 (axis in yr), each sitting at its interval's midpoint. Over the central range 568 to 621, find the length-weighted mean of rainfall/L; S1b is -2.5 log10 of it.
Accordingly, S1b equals 0.14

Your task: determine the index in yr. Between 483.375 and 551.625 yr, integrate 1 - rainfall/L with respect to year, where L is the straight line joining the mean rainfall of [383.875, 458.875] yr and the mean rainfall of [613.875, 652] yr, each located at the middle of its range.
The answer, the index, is 8.0 yr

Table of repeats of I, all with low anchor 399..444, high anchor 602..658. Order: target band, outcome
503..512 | 0.9 yr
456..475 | 1.7 yr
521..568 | 3.3 yr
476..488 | 1.2 yr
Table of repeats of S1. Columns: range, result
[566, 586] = 10.24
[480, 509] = 9.452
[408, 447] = 9.56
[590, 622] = 6.258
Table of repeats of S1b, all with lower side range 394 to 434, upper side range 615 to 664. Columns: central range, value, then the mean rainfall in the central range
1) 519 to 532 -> 0.17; 9.86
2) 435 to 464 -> 0.08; 10.5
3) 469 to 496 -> 0.11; 10.4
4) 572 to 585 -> 0.06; 11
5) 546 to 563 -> 0.13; 10.3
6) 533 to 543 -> 0.11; 10.5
